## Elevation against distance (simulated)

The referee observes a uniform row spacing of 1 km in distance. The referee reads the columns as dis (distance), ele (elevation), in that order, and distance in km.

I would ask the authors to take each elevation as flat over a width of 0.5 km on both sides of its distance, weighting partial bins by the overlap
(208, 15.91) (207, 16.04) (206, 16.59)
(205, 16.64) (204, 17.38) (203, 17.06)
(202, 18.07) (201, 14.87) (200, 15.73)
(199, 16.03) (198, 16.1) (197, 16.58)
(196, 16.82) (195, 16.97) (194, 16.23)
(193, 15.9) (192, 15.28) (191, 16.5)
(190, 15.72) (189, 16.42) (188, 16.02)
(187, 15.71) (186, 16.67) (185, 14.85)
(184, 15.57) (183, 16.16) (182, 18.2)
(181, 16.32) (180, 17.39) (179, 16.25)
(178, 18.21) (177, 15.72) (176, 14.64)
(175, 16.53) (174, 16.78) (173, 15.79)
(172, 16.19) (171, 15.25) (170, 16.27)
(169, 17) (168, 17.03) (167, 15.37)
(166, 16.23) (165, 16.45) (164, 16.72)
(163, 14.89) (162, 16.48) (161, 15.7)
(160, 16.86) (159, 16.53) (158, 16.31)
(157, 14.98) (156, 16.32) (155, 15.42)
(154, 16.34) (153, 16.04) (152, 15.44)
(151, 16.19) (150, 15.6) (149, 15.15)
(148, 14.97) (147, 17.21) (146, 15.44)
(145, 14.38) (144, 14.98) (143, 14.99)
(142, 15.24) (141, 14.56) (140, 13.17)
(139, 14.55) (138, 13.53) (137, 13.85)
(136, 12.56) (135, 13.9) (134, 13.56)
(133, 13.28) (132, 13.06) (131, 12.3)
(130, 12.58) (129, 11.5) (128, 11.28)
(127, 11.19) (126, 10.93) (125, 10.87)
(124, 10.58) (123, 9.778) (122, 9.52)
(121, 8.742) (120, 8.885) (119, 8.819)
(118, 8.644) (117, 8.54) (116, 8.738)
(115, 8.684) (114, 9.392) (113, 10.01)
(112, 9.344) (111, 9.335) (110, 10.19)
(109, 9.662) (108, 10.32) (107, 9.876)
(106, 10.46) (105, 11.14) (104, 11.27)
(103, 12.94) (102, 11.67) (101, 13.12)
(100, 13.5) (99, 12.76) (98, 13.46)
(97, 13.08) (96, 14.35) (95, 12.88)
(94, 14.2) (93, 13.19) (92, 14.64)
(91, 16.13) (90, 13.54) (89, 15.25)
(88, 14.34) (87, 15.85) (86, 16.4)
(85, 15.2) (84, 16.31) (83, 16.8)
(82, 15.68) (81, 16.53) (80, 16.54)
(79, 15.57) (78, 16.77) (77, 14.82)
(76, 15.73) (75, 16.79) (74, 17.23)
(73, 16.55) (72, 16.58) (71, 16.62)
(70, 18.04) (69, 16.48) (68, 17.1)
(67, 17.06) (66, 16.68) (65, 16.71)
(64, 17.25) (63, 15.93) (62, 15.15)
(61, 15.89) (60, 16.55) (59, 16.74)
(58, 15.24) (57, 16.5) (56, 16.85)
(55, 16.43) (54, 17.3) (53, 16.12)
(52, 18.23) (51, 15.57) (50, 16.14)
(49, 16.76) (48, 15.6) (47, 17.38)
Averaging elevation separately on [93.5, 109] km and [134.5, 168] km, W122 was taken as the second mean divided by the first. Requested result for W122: 1.25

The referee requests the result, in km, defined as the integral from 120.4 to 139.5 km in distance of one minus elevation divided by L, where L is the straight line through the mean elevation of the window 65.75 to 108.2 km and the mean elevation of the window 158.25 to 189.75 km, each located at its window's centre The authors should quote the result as 4.4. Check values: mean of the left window 14.8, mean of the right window 16.3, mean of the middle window 12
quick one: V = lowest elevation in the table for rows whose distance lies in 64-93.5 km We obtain 13.19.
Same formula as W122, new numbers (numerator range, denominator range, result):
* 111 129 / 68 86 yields 0.59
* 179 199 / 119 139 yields 1.39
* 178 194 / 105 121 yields 1.72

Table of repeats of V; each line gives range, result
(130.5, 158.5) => 12.3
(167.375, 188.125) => 14.64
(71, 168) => 8.54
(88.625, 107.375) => 9.876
